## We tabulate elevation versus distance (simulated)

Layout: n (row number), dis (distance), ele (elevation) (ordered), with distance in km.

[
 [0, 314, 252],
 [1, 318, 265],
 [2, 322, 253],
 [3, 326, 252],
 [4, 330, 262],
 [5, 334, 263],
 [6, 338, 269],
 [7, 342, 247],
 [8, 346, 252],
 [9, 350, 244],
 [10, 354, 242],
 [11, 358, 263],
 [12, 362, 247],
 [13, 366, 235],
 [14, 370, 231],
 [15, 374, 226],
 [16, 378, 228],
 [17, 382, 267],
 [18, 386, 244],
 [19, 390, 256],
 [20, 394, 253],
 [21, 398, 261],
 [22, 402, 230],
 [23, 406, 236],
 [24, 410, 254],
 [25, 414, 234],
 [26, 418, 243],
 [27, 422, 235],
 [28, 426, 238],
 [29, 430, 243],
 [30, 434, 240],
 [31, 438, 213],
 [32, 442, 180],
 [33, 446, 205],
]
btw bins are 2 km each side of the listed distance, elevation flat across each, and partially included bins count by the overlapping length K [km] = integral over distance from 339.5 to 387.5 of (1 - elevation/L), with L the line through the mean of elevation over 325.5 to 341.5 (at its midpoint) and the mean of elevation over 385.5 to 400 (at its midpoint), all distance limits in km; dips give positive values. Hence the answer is 2.5 km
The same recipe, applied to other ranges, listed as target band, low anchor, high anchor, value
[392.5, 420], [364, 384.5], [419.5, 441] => -1.19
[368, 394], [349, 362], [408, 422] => 0.39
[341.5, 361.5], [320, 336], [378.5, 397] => 0.48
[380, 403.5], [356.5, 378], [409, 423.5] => -1.23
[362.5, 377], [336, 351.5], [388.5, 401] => 1.24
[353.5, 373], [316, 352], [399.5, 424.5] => 0.55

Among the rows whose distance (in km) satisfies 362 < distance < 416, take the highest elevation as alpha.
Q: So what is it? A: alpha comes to 267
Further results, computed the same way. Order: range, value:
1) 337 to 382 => 269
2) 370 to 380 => 231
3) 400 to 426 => 254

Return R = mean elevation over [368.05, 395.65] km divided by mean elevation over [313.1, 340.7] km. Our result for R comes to 0.9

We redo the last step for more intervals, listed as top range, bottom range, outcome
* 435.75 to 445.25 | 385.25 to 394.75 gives 0.79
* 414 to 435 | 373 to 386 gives 0.99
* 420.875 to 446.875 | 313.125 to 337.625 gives 0.86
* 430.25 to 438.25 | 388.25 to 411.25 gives 0.94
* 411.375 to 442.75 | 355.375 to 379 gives 0.97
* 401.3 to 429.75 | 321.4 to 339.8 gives 0.92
